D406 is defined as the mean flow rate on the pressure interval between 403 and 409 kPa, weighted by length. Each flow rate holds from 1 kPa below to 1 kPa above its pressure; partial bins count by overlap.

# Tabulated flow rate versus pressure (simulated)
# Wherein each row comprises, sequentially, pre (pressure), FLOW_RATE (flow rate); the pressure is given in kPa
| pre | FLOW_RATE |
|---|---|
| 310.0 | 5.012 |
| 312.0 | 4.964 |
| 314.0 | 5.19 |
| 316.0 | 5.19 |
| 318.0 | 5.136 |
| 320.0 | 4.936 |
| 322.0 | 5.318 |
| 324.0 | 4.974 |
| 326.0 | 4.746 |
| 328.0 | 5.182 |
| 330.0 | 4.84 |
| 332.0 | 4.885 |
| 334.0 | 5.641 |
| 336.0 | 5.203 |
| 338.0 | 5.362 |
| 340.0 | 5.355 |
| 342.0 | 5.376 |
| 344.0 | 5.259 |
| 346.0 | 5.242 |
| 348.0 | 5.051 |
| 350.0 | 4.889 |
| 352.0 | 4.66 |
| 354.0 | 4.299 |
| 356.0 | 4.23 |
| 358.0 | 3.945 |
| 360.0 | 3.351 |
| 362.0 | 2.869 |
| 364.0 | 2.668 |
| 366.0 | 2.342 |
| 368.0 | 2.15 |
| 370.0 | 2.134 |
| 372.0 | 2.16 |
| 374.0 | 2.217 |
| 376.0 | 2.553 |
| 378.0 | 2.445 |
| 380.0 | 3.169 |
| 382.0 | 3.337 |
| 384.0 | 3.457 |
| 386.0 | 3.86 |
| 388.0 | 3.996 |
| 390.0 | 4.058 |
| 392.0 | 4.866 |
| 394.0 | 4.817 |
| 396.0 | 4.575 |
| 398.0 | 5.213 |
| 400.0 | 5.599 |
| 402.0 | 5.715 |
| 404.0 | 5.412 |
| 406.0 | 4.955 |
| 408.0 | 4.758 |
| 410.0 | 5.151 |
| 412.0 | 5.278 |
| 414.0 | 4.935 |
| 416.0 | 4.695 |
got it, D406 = 5.04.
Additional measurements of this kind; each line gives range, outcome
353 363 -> 3.74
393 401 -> 5.05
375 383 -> 2.88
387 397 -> 4.46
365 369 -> 2.25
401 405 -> 5.56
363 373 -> 2.29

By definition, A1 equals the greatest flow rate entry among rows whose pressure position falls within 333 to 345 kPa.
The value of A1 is 5.641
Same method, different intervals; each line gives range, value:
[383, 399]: 5.213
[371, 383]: 3.337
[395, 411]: 5.715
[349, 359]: 4.889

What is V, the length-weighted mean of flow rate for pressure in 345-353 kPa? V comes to 4.96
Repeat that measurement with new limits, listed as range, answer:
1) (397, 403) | 5.51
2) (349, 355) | 4.62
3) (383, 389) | 3.77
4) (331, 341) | 5.29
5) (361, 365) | 2.77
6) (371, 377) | 2.31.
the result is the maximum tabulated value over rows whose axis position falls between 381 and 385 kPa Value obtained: 3.457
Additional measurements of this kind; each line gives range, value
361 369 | 2.869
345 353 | 5.242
